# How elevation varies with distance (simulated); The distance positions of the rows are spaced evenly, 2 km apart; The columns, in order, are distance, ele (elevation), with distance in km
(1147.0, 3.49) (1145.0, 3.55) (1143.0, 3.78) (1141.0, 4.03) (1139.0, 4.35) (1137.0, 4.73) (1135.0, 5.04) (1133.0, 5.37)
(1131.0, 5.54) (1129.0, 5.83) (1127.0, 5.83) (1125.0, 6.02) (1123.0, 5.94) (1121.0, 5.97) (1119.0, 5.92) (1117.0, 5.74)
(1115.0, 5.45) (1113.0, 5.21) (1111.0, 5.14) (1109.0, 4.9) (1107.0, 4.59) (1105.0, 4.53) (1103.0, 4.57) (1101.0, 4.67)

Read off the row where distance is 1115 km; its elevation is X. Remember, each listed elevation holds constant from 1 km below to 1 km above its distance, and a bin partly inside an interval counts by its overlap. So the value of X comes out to 5.45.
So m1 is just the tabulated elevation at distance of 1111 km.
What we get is 5.14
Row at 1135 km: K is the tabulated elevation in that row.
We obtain 5.04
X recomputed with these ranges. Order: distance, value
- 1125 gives 6.02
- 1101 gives 4.67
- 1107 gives 4.59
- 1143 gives 3.78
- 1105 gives 4.53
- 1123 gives 5.94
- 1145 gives 3.55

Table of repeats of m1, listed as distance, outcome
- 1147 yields 3.49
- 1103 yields 4.57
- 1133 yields 5.37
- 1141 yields 4.03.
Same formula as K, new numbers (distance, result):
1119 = 5.92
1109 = 4.9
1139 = 4.35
